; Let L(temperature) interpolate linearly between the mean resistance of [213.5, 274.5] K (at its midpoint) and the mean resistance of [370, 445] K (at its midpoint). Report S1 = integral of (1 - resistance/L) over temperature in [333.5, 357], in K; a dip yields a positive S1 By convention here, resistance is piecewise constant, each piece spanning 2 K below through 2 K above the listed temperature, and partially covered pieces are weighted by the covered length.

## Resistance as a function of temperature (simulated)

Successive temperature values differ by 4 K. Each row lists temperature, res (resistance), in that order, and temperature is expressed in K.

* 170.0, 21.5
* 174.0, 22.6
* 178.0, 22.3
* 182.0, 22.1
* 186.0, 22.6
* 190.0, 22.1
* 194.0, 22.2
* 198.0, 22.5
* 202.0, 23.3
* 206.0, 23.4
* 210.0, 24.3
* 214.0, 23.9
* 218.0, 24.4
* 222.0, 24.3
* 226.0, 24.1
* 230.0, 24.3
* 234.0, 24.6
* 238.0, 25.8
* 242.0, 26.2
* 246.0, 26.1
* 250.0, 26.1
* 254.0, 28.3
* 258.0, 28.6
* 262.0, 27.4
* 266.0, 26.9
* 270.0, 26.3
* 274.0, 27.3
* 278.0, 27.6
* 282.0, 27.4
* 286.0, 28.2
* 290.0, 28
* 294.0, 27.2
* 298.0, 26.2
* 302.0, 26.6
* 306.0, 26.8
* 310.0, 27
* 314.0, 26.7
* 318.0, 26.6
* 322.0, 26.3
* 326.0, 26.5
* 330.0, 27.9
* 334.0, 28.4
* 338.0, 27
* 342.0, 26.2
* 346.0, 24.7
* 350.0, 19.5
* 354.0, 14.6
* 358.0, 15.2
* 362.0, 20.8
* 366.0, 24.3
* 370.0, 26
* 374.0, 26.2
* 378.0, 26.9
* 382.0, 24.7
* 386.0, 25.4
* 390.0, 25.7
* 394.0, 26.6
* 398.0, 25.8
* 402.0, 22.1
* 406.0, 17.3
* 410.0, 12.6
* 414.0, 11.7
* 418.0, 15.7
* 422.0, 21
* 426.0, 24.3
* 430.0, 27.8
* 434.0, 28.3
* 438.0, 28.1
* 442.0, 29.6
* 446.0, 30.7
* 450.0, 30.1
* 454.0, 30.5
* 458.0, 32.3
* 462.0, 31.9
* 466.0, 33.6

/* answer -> 1.6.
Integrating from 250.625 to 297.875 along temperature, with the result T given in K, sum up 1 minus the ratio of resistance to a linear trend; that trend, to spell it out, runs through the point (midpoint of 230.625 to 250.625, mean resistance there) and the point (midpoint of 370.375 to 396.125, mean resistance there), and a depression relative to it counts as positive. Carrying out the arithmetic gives -3.2 K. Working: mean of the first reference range 25.6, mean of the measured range 27.5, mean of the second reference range 25.9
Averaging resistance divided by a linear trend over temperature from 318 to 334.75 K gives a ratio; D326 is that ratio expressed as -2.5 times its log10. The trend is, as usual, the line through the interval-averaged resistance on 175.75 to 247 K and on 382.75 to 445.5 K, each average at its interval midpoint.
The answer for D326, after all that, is -0.16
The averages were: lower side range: 23.8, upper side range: 23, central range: 27.1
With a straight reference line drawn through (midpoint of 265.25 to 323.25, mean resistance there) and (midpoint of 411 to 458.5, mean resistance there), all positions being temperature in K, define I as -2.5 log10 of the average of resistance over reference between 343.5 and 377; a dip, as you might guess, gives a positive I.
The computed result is 0.21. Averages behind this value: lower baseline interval 27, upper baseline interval 25.4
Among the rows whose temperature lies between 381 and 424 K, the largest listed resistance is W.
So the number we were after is 26.6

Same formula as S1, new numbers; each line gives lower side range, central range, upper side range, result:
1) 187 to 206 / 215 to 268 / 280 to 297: -1.7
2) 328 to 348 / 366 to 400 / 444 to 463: 3.2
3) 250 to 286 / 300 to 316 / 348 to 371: -1.8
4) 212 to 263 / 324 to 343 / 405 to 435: -4.0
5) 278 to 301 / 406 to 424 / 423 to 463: 8.3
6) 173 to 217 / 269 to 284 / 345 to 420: -3.4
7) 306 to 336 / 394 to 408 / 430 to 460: 3.1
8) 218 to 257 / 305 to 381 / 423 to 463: 7.7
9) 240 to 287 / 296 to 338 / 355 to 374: -4.6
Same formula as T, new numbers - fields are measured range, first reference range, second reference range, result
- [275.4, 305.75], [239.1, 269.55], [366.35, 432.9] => -1.6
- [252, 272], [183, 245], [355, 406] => -3.1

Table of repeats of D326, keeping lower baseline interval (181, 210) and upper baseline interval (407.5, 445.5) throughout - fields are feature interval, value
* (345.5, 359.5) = 0.25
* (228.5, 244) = -0.12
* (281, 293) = -0.23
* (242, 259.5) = -0.20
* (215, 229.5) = -0.07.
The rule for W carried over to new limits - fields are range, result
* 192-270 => 28.6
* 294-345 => 28.4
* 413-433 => 27.8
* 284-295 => 28.2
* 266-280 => 27.6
